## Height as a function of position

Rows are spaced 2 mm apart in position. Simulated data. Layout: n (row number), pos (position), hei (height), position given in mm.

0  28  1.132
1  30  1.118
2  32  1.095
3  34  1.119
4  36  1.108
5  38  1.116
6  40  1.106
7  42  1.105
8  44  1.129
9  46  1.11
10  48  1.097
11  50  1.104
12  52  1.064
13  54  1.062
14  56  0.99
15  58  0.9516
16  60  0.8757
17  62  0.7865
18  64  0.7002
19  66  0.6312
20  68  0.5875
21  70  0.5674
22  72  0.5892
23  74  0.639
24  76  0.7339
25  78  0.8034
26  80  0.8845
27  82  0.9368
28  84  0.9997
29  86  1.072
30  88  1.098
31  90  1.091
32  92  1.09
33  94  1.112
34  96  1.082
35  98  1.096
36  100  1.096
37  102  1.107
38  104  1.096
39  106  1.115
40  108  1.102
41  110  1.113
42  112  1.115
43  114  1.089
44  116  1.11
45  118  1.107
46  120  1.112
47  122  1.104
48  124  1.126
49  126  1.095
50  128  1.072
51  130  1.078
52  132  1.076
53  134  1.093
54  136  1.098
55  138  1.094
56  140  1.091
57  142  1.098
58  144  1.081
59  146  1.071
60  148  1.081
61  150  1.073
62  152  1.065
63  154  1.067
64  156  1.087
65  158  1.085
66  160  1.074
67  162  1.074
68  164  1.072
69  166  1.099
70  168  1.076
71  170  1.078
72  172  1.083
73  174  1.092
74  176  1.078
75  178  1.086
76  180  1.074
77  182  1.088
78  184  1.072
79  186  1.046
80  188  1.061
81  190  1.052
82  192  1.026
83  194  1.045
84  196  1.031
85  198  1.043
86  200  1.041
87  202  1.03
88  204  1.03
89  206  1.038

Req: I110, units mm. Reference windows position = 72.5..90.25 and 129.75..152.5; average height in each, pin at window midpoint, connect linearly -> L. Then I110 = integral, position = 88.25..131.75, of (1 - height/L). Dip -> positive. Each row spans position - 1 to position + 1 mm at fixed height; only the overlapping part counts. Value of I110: -5.0 mm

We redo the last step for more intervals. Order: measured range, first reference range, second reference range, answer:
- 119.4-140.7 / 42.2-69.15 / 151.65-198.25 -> -1.59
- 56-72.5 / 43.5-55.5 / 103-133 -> 5.43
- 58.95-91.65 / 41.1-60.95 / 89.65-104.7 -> 7.83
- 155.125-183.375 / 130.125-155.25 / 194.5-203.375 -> -0.56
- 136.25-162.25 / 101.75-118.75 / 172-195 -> 0.10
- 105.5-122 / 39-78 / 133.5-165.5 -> -1.70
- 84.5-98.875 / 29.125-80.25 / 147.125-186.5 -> -1.65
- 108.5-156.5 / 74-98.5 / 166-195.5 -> -3.13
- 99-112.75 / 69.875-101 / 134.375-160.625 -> -1.65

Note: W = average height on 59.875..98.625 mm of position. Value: 0.866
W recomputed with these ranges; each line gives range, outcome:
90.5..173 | 1.09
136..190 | 1.08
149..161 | 1.08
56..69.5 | 0.766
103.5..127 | 1.11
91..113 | 1.1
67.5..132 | 1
